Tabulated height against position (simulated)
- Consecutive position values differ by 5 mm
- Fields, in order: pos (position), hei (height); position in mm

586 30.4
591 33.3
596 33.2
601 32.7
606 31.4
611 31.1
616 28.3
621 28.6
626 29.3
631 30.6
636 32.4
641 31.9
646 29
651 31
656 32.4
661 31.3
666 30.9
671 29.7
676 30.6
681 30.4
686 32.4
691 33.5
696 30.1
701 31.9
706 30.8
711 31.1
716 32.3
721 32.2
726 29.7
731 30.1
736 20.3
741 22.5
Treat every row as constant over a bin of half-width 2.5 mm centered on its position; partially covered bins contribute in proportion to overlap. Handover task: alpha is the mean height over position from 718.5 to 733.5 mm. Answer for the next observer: 30.7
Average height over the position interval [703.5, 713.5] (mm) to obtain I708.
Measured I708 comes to 30.9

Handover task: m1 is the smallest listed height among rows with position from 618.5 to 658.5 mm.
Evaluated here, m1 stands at 28.6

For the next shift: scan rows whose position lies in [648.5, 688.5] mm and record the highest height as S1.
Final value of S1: 32.4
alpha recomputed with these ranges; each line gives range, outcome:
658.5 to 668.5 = 31.1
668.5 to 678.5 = 30.1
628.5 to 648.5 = 31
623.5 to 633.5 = 29.9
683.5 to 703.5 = 32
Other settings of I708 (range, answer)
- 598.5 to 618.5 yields 30.9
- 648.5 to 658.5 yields 31.7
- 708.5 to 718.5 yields 31.7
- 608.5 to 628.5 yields 29.3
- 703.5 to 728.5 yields 31.2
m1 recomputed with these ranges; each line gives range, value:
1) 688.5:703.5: 30.1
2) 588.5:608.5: 31.4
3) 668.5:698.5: 29.7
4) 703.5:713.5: 30.8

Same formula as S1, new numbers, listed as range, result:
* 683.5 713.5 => 33.5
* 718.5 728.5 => 32.2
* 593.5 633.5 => 33.2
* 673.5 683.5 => 30.6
